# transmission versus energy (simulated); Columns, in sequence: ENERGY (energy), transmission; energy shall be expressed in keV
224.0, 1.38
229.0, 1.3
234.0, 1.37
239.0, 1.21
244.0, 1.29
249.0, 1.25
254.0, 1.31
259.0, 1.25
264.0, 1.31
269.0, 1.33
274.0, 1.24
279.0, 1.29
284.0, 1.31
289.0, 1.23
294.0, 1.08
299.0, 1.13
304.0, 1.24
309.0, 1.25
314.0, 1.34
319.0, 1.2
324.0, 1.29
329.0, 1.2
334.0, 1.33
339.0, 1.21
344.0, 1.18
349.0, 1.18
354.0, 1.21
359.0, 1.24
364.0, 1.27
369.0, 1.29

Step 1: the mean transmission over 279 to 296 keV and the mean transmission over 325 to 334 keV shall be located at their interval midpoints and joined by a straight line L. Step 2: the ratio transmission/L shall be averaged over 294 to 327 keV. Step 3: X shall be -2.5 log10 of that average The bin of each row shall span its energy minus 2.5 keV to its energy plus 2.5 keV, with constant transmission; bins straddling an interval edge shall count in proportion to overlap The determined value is 0.01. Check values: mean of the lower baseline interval 1.22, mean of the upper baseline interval 1.25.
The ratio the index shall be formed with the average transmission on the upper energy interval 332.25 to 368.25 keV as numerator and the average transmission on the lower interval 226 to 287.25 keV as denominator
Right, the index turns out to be 0.96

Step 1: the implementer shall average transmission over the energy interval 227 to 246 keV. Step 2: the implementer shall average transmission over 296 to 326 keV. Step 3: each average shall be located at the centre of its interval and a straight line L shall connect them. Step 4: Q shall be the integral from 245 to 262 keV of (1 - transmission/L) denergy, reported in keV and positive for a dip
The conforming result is 0.1 keV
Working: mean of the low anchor 1.29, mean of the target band 1.27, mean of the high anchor 1.24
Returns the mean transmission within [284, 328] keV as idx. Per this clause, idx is 1.22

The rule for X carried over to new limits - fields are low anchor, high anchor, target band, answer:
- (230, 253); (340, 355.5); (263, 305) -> 0.01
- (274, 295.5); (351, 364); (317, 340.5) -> -0.01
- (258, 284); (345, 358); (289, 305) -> 0.09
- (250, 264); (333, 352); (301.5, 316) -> -0.03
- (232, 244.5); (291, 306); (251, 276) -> -0.05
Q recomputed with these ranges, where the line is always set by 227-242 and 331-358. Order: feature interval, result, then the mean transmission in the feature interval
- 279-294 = 0.2 keV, 1.24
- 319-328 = -0.1 keV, 1.25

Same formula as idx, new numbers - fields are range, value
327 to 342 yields 1.25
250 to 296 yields 1.26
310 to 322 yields 1.27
